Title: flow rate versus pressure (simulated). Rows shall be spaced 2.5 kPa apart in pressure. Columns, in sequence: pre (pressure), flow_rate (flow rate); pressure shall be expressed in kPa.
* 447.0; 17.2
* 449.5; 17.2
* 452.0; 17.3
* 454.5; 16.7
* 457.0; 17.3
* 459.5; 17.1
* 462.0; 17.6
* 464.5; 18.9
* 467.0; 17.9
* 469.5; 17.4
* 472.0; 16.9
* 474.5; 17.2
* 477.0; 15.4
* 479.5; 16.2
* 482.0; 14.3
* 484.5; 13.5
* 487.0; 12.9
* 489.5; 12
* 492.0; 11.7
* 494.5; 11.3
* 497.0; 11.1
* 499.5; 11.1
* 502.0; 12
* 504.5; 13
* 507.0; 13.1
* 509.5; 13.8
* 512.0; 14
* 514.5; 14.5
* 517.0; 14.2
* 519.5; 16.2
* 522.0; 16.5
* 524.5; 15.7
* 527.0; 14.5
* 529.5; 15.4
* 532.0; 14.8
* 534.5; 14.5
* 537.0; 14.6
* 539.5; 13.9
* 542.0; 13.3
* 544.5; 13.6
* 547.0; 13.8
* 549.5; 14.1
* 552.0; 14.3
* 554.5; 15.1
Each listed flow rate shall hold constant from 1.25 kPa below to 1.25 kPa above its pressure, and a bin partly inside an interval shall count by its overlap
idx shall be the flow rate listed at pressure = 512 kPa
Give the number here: 14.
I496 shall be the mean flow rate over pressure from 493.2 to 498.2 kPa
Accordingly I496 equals 11.2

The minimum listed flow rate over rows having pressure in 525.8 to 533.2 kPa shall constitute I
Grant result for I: 14.5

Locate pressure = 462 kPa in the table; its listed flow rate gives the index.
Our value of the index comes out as 17.6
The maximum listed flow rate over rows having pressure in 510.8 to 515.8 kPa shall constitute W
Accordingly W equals 14.5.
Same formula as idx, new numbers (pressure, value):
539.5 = 13.9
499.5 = 11.1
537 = 14.6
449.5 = 17.2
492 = 11.7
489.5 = 12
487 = 12.9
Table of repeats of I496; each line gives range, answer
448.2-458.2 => 17.1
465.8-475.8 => 17.3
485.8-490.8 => 12.4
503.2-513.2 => 13.5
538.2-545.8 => 13.6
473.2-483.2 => 15.8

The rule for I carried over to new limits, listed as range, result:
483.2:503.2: 11.1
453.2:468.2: 16.7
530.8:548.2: 13.3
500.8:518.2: 12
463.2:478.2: 15.4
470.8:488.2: 12.9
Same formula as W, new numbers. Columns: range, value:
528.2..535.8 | 15.4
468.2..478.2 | 17.4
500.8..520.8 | 16.2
